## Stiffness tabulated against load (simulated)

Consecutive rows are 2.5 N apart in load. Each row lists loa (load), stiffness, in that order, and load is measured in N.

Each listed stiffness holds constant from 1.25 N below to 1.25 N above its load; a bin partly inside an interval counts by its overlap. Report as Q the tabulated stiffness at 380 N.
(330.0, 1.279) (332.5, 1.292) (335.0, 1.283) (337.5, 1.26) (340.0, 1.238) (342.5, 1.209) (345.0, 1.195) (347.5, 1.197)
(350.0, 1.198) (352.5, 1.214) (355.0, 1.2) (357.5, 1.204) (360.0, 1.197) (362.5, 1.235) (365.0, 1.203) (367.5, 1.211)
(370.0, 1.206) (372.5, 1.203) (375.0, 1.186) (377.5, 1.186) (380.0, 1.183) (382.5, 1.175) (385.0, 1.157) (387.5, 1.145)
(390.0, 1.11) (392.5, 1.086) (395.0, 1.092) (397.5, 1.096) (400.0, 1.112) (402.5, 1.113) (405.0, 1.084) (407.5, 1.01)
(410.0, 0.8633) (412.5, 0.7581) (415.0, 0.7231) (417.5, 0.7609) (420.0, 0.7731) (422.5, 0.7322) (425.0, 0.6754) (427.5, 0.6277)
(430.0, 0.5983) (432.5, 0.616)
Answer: 1.183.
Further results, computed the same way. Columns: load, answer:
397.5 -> 1.096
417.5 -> 0.7609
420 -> 0.7731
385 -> 1.157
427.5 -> 0.6277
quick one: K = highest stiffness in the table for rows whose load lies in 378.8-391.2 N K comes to 1.183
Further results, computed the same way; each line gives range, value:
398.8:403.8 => 1.113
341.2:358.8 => 1.214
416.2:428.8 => 0.7731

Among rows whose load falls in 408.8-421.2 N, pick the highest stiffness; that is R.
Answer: 0.8633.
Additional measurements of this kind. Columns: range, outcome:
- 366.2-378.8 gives 1.211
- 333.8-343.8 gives 1.283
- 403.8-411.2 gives 1.084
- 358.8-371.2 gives 1.235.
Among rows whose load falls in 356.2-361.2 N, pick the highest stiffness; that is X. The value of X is 1.204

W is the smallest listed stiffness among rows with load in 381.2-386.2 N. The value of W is 1.157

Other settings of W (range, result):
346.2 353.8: 1.197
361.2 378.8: 1.186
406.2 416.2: 0.7231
